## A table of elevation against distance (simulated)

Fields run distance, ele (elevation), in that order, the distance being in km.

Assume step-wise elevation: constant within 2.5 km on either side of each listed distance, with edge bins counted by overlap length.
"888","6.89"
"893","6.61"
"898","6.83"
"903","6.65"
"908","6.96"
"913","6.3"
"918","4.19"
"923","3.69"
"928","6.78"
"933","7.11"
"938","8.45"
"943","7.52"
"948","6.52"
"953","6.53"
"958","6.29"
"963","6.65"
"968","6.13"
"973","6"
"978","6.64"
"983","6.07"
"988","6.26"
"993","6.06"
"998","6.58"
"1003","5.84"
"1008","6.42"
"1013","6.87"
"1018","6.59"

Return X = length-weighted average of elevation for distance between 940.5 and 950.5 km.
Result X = 7.02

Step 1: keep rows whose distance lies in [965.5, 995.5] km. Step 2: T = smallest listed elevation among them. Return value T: 6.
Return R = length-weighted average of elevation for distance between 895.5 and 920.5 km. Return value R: 6.19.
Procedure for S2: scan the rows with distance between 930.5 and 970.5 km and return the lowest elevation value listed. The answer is 6.13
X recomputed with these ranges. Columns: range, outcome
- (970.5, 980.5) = 6.32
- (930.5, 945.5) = 7.69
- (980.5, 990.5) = 6.17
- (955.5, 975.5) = 6.27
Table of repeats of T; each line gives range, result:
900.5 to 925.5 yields 3.69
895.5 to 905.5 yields 6.65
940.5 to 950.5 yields 6.52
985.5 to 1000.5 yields 6.06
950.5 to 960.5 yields 6.29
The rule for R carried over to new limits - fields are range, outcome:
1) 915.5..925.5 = 3.94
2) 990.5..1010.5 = 6.22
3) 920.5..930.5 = 5.23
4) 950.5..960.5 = 6.41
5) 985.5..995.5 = 6.16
